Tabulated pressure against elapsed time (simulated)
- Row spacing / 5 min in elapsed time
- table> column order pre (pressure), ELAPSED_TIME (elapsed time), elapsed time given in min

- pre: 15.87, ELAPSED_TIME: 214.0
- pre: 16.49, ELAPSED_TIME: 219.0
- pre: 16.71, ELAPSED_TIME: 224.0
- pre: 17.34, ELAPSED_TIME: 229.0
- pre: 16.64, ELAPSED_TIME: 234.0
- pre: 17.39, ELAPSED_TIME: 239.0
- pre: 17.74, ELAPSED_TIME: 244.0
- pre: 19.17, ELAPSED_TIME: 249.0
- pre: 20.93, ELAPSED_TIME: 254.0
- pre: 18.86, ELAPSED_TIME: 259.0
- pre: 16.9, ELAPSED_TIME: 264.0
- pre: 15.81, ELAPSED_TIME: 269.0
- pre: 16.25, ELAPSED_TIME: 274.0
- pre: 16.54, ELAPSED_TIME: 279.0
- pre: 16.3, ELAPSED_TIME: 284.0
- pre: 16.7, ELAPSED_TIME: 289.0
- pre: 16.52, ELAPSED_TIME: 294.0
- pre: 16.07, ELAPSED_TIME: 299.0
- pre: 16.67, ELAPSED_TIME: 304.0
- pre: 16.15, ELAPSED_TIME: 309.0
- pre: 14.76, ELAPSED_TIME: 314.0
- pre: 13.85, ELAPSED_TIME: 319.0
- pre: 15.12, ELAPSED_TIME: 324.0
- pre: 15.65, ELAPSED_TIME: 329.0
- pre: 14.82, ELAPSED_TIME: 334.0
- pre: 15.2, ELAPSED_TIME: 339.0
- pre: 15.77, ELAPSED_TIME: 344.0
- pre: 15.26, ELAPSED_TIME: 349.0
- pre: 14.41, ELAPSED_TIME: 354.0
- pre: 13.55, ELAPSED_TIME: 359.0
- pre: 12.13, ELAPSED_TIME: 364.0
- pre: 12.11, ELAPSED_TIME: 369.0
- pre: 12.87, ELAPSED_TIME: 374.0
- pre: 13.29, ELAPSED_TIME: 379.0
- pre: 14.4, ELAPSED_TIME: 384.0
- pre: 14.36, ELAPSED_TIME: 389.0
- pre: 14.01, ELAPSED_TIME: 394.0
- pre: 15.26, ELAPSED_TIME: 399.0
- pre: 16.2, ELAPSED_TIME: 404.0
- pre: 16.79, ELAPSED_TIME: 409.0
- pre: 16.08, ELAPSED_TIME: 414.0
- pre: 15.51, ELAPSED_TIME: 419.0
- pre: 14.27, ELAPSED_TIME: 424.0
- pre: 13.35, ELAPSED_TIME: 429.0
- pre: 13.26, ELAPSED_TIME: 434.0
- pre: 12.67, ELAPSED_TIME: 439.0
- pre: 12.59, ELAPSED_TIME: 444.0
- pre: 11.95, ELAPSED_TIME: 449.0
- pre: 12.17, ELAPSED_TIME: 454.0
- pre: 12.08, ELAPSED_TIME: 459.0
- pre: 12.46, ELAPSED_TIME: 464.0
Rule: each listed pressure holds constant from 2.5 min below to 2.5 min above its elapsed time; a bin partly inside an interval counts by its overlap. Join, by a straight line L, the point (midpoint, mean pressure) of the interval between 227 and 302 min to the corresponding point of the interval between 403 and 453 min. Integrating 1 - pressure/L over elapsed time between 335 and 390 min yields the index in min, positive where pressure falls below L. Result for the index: 5.19 min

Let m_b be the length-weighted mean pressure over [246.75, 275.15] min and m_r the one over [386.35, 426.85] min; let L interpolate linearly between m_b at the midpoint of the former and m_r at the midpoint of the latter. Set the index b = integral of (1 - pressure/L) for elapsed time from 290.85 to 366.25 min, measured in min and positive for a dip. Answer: 7.6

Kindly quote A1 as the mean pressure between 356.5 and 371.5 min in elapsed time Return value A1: 12.6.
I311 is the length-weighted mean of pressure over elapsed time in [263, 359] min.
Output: 15.6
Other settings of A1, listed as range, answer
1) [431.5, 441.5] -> 13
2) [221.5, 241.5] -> 17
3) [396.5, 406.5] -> 15.7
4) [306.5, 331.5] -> 15.1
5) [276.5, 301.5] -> 16.4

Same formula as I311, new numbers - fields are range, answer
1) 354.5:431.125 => 14.3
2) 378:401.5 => 14.3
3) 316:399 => 14.2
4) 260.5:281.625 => 16.5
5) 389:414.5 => 15.5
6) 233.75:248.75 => 17.6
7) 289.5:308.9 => 16.4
